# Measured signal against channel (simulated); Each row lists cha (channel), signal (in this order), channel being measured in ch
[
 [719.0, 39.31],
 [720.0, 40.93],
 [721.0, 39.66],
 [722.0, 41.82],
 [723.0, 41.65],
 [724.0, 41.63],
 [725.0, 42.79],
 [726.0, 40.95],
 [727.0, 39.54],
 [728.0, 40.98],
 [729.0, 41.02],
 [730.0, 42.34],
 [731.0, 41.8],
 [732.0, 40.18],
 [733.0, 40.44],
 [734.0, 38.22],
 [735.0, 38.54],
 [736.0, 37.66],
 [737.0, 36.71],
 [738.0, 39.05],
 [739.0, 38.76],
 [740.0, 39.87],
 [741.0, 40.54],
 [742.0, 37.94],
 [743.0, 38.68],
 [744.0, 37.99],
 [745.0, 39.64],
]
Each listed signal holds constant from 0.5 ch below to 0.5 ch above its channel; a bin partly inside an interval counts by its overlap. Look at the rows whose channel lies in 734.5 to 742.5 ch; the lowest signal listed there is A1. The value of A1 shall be 36.71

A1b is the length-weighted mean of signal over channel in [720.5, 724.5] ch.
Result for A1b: 41.2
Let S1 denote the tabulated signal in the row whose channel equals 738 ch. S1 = 39.05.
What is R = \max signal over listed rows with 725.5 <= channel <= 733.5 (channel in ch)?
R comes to 42.34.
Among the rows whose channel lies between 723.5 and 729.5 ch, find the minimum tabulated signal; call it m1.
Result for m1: 39.54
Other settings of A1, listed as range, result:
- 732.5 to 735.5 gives 38.22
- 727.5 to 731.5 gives 40.98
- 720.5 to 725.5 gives 39.66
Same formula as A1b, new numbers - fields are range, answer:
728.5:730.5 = 41.7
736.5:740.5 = 38.6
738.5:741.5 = 39.7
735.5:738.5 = 37.8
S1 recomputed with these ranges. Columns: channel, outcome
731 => 41.8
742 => 37.94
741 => 40.54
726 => 40.95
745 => 39.64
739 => 38.76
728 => 40.98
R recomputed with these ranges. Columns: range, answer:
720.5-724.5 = 41.82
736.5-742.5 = 40.54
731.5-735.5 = 40.44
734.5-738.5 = 39.05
